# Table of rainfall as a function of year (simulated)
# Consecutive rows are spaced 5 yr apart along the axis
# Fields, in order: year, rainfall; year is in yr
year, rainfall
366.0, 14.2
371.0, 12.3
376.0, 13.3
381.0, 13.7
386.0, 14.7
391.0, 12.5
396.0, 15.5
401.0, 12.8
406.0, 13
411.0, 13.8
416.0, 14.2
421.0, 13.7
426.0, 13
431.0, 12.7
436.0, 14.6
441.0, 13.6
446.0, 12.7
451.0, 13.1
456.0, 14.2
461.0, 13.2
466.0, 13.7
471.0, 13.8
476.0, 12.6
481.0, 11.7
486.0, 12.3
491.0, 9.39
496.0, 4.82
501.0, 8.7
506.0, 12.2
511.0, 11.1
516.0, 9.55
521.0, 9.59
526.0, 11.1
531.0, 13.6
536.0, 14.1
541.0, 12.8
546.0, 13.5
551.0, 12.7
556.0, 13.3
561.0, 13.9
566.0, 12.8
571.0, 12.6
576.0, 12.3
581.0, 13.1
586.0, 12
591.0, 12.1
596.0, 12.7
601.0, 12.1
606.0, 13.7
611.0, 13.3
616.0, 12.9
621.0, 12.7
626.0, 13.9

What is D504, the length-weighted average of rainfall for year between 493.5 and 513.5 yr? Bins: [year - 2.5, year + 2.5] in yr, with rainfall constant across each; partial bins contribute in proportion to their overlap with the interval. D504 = 9.21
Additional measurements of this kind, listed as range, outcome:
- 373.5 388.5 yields 13.9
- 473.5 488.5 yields 12.2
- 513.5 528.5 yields 10.1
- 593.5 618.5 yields 12.9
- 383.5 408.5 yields 13.7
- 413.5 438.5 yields 13.6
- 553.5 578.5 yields 13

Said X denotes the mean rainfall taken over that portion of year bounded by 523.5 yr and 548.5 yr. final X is 13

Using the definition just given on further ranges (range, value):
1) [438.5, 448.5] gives 13.2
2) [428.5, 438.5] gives 13.7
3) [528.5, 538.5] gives 13.8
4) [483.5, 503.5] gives 8.8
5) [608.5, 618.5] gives 13.1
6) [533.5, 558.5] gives 13.3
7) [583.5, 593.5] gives 12.1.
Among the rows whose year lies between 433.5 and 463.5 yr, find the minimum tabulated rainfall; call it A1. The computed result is 12.7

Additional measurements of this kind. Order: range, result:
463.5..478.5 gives 12.6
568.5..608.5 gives 12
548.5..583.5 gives 12.3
